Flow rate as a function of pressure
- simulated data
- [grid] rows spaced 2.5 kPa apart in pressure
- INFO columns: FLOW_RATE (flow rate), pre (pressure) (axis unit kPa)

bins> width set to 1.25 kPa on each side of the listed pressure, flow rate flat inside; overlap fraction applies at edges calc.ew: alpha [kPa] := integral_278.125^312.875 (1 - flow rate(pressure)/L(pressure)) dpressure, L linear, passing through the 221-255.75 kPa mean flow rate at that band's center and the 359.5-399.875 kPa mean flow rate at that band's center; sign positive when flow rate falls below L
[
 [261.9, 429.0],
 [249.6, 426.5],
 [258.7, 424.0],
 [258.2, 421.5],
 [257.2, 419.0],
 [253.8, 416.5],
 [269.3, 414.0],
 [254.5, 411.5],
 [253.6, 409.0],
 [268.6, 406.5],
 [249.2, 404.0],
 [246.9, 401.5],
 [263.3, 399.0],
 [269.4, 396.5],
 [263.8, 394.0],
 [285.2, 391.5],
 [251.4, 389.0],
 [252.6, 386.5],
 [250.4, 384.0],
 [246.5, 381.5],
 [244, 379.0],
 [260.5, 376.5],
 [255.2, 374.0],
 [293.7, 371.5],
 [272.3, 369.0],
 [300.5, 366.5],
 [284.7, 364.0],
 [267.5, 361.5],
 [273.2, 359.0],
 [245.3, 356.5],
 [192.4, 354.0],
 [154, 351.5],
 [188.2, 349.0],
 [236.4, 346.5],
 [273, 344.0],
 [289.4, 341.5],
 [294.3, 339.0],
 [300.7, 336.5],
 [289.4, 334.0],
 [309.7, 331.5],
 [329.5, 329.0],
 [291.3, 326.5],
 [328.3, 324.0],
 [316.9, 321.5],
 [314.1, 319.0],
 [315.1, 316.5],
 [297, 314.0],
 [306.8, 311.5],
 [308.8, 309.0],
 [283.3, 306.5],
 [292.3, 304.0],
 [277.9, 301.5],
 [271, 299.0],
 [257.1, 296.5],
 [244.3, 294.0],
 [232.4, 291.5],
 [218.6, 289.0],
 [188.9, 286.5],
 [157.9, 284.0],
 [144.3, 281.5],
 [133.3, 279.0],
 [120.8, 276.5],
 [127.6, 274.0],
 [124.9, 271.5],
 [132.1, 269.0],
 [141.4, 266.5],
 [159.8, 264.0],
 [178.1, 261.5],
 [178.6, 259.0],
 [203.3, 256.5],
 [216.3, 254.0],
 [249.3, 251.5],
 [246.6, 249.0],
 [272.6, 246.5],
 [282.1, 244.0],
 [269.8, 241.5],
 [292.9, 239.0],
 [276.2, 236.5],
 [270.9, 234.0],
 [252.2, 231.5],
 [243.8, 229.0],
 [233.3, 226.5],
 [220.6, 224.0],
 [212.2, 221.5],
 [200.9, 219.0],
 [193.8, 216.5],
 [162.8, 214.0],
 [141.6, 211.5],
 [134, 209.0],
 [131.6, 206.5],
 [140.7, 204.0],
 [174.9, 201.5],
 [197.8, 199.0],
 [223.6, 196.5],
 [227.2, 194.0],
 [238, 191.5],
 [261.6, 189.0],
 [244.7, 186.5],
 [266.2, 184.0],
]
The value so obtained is 2.7 kPa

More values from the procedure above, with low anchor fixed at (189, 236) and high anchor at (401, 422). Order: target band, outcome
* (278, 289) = 2.9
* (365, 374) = -1.4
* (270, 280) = 4.2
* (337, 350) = -1.2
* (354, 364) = -0.5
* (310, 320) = -3.3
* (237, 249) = -3.7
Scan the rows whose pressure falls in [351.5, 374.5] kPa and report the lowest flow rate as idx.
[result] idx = 154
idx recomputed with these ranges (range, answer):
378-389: 244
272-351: 120.8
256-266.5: 141.4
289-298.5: 218.6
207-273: 124.9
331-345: 273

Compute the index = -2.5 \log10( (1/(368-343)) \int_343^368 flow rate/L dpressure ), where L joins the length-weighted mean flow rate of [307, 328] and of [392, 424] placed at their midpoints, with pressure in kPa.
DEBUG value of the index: 0.190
